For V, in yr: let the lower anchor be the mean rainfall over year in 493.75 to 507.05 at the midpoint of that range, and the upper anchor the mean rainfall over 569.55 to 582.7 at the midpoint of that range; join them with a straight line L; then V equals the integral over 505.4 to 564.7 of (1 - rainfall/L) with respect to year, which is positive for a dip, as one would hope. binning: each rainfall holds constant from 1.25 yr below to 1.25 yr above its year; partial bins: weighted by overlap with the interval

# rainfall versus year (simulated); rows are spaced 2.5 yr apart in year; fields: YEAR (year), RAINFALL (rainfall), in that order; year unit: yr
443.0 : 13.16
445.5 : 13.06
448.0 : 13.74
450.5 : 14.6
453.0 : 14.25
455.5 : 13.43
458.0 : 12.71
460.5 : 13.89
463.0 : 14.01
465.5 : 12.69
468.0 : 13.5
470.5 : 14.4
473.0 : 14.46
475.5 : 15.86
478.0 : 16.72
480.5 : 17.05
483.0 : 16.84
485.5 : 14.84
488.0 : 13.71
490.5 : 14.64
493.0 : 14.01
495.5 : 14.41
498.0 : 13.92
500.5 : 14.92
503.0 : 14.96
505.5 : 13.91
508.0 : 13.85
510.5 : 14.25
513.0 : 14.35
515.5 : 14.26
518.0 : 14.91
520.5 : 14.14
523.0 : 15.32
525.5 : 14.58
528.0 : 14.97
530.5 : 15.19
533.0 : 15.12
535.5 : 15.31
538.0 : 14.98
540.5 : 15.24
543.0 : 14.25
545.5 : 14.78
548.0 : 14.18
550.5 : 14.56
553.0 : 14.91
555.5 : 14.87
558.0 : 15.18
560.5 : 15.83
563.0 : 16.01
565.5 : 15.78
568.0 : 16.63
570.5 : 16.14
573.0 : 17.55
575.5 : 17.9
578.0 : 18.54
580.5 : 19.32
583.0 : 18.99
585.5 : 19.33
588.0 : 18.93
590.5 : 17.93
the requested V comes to 4.5 yr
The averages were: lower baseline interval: 14.4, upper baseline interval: 18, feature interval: 14.8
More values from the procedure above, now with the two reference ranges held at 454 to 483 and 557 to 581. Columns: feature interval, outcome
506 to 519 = 1.0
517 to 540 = 1.4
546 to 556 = 1.1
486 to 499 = 0.8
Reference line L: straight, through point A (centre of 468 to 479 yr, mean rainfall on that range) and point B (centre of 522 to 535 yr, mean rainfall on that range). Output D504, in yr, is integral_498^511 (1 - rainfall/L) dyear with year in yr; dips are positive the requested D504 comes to 0.63 yr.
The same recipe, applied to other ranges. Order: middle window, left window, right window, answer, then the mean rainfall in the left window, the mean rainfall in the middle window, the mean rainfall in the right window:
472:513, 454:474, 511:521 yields -2.4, 13.6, 14.9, 14.4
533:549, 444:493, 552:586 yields 1.4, 14.4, 14.8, 16.9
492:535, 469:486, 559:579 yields 4.2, 15.7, 14.6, 16.8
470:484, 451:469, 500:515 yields -2.1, 13.5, 16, 14.3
